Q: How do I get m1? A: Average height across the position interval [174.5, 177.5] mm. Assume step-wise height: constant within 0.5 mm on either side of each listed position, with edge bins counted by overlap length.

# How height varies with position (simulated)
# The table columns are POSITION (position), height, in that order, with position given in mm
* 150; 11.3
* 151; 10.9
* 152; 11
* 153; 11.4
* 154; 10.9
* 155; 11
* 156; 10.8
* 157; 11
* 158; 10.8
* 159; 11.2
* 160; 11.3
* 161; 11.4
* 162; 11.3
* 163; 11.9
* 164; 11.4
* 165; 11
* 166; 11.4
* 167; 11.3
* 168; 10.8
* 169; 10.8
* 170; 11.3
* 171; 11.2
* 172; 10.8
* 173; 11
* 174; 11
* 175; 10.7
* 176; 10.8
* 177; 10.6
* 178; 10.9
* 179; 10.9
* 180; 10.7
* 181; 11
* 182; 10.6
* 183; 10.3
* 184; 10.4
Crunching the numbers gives 10.7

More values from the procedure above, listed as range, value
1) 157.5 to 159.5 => 11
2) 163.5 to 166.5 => 11.3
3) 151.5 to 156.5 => 11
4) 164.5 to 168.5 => 11.1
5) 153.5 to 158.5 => 10.9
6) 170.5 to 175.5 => 10.9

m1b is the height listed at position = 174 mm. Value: 11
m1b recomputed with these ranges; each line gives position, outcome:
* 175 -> 10.7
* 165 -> 11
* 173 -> 11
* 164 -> 11.4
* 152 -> 11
